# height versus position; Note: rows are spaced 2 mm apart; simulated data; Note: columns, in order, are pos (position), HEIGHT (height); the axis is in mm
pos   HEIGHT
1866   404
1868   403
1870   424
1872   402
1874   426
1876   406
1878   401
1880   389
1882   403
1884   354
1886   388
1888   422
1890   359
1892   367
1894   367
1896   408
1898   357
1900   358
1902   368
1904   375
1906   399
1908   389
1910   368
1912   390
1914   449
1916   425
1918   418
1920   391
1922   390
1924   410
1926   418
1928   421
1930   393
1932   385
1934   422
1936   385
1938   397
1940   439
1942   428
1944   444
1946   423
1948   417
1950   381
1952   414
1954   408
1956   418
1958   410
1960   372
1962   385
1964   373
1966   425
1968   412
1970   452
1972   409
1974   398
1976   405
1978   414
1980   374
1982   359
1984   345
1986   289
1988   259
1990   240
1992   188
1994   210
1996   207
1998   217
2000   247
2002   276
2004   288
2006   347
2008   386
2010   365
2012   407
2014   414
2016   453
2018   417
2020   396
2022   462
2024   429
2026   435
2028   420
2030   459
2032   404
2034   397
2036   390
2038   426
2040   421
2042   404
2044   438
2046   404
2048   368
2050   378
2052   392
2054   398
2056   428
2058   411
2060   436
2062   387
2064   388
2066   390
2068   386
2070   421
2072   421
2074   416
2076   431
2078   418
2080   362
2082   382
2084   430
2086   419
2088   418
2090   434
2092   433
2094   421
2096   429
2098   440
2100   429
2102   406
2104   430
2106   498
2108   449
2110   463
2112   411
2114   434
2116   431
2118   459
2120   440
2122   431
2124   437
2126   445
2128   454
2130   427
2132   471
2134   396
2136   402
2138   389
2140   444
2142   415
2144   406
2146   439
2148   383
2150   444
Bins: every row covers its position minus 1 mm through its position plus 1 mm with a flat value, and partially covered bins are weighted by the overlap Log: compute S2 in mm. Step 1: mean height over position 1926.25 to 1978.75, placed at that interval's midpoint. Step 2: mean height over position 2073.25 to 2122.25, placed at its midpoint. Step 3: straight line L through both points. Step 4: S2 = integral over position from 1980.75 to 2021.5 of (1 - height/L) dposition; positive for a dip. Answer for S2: 9.62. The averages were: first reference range 409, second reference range 429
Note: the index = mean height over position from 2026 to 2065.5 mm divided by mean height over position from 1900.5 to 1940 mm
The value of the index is 1.02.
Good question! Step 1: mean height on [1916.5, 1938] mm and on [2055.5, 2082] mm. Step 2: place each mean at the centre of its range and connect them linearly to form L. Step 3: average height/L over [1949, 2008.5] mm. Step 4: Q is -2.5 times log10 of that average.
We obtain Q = 0.178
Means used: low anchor 404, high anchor 406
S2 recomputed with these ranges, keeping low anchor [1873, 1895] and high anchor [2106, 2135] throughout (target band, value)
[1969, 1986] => 0.9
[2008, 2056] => 1.1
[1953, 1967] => 0.2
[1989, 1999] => 4.9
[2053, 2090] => 1.9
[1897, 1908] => 0.6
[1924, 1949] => -0.8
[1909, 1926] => -0.4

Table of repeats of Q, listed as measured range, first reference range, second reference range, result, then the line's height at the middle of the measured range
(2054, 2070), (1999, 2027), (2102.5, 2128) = 0.02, 411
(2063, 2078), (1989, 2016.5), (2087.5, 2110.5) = -0.03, 397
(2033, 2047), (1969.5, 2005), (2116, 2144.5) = -0.17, 353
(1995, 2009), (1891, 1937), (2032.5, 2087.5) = 0.38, 401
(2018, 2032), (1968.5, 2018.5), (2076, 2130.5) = -0.19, 362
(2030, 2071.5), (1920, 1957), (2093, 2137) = 0.06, 427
